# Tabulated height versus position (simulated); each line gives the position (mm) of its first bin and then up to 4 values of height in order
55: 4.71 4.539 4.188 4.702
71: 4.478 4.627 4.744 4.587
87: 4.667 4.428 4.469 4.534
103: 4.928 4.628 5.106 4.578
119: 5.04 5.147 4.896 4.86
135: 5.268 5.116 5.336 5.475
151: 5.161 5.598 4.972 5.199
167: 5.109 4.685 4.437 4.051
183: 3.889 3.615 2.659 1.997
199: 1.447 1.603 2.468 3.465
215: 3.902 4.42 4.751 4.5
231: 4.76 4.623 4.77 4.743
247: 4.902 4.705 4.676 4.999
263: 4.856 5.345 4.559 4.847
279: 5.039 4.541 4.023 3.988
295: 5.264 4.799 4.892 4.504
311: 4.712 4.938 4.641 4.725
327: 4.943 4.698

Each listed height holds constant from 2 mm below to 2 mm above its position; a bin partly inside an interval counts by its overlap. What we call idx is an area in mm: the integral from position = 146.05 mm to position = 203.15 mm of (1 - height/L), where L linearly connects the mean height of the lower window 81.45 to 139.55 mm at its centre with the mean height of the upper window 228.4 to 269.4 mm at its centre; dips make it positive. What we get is 9.2 mm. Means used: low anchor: 4.81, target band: 4.04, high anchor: 4.83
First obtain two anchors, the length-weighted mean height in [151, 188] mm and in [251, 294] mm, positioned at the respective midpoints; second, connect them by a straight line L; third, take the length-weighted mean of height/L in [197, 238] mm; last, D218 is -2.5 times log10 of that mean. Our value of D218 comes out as 0.28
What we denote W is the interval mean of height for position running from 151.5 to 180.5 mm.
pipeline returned 4.89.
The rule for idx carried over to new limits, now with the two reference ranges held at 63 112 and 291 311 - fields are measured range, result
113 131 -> -1.0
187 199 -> 5.9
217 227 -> 0.3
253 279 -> -0.8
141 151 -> -1.5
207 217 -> 2.7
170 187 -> 1.9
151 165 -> -1.7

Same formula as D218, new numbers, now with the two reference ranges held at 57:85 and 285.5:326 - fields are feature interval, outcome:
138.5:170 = -0.14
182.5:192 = 0.33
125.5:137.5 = -0.10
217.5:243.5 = -0.01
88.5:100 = 0.02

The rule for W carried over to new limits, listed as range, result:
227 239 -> 4.67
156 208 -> 3.61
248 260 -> 4.79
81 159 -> 4.94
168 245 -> 3.74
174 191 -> 3.81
